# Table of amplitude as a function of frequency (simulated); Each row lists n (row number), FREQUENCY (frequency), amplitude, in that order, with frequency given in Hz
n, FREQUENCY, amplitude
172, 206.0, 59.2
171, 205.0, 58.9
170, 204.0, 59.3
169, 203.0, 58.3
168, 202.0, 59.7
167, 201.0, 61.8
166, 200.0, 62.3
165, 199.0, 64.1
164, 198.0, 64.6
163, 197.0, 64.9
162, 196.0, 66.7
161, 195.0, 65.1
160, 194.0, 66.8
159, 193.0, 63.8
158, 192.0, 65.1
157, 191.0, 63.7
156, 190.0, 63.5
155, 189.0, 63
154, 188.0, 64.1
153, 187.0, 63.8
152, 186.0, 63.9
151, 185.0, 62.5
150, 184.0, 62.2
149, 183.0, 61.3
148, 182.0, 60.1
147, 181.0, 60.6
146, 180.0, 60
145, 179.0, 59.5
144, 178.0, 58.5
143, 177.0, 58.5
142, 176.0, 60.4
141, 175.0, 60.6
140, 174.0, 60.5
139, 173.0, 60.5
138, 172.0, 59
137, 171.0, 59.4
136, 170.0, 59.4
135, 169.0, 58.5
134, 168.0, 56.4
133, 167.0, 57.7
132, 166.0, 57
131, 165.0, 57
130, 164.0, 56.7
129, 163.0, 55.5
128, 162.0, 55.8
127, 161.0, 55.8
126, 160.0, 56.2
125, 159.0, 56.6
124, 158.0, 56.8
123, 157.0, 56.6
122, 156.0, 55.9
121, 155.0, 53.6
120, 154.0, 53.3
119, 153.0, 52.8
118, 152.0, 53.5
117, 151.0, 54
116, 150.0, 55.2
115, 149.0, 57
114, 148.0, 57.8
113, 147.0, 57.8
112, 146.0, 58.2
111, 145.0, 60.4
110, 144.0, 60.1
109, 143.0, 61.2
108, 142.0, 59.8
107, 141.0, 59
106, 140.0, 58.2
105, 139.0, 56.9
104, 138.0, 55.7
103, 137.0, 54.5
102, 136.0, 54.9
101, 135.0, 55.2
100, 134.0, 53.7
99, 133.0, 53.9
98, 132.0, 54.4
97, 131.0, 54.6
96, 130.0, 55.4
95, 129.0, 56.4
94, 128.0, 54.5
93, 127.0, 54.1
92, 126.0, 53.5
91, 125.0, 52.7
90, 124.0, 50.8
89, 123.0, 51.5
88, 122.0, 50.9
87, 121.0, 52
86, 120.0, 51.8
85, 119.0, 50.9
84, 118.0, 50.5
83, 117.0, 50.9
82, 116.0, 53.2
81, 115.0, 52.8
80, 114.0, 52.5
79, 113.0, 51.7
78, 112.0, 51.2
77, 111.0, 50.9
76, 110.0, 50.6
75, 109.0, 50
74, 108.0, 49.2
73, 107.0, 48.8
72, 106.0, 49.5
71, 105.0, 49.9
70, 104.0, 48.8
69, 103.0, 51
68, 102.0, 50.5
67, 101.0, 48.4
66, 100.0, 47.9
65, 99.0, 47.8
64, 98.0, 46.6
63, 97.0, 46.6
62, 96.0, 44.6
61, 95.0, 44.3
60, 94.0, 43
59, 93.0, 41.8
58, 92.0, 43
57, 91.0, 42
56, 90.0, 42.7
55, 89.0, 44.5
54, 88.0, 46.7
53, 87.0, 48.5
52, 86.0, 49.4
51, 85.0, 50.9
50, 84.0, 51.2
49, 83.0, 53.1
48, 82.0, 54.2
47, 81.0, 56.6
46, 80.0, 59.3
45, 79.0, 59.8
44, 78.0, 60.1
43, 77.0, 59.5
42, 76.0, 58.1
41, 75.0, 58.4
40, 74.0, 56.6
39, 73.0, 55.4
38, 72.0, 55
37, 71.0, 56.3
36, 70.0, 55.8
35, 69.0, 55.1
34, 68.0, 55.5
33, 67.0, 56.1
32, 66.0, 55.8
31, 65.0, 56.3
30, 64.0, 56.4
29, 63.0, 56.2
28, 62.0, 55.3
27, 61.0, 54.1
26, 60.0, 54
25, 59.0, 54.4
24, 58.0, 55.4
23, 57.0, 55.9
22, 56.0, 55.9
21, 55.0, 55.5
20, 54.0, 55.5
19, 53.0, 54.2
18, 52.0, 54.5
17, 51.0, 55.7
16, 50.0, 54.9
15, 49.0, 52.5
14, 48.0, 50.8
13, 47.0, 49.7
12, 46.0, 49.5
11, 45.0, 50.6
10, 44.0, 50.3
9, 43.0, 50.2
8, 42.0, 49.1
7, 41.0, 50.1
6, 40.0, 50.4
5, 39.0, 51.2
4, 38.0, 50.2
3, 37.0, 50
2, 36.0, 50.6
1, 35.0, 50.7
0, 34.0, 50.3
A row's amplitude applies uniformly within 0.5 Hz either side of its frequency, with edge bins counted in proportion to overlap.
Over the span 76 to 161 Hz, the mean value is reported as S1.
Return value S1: 52.6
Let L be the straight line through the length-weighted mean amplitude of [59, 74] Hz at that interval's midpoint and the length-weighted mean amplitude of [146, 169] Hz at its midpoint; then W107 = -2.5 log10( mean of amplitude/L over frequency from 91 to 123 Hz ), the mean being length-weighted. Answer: 0.14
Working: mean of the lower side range 55.5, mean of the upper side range 56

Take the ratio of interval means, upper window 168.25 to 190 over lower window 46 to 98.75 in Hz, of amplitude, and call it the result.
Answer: 1.15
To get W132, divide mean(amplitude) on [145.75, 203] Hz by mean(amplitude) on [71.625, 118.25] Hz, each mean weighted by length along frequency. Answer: 1.2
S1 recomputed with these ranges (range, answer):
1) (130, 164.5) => 56.2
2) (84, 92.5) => 46.3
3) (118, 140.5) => 53.9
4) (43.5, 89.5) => 54.3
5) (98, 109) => 49.1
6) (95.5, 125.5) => 50.1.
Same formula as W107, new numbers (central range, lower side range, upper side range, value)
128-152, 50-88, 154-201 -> 0.04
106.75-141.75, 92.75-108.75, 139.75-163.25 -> -0.03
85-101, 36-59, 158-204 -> 0.21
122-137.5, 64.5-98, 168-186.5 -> 0.04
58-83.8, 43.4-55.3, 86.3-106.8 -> -0.13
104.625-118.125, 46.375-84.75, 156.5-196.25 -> 0.13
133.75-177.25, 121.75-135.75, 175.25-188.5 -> 0.01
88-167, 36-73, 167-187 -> 0.10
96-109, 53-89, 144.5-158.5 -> 0.14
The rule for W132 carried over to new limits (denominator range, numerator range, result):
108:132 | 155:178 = 1.10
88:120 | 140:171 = 1.18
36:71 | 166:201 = 1.15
